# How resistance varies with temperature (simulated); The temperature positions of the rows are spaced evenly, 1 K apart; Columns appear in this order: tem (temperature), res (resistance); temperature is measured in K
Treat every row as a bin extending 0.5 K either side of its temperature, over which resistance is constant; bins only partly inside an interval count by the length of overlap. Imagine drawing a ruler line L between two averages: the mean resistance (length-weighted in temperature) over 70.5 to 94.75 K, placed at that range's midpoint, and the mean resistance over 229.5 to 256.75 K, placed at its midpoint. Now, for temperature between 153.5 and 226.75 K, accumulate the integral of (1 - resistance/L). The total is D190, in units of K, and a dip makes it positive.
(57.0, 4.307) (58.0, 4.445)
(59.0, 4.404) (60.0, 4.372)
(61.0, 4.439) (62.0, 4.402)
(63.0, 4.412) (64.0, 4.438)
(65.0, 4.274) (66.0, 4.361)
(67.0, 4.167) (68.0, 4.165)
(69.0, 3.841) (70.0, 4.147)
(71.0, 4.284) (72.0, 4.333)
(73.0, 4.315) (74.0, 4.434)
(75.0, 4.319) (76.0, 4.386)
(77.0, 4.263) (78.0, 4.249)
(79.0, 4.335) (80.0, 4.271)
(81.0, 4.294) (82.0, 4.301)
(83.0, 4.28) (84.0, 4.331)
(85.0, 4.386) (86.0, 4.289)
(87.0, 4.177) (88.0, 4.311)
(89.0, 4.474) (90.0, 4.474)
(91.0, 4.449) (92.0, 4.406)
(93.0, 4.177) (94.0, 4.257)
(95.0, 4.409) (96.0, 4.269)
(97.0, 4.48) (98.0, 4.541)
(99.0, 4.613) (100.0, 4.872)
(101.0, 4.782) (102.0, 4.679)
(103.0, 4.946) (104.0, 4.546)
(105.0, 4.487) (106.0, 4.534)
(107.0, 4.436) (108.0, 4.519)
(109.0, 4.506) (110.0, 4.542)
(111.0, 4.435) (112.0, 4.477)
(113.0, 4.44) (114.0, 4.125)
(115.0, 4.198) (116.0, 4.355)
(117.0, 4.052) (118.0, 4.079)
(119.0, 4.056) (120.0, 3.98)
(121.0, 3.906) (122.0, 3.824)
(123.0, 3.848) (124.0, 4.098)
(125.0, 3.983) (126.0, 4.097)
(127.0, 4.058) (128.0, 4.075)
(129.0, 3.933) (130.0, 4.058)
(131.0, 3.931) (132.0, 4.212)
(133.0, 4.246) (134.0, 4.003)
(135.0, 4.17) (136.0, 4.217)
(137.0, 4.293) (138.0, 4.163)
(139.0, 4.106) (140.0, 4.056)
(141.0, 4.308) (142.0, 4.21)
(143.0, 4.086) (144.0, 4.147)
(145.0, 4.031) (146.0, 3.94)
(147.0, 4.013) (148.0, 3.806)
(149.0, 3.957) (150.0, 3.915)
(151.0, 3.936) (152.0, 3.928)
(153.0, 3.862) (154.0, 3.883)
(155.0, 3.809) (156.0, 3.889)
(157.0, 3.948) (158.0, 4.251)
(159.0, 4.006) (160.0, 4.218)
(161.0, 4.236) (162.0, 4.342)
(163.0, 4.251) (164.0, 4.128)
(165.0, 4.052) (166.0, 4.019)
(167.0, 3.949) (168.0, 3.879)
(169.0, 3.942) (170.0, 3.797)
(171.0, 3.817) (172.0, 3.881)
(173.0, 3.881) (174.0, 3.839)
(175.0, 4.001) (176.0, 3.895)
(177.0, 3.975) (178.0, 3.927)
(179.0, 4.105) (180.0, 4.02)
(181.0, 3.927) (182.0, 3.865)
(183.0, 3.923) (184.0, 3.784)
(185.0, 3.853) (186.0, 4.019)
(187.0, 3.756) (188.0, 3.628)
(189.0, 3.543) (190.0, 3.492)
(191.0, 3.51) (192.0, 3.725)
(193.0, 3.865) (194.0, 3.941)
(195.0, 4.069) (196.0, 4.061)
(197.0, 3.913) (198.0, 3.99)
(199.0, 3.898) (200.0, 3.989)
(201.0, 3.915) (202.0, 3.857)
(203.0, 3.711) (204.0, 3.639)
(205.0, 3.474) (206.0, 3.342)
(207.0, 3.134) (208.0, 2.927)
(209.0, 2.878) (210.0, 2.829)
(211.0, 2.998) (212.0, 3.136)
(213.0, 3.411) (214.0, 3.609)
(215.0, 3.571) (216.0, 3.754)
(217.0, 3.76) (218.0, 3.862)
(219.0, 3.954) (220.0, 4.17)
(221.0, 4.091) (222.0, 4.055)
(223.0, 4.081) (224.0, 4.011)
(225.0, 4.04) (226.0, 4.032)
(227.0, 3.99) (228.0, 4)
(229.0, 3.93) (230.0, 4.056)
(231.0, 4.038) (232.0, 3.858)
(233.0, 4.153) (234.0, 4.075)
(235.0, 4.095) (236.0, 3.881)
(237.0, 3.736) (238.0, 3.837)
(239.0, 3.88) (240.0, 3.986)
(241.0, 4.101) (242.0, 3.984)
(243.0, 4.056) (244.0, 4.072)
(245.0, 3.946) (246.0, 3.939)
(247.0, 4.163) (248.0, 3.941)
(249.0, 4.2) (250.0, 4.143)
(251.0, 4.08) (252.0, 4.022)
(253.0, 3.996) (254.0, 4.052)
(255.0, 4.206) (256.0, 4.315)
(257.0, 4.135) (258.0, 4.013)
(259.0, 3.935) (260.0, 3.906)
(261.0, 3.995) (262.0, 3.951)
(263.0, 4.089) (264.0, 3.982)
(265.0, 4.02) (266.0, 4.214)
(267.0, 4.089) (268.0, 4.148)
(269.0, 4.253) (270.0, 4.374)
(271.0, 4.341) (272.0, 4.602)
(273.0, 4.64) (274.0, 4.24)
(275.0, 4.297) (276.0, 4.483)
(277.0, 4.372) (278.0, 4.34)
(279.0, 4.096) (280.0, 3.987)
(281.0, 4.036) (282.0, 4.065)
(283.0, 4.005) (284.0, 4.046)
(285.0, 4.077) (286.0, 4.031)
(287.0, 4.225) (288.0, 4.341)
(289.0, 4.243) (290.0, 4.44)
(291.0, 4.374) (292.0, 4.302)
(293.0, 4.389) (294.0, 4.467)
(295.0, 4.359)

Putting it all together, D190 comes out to 5.5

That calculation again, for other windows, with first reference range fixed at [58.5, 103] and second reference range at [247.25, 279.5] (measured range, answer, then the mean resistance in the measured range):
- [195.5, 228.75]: 4.1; 3.7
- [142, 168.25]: 1.6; 4.02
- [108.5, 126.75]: 0.7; 4.17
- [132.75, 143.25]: 0.3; 4.17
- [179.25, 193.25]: 1.5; 3.78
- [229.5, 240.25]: 0.6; 3.96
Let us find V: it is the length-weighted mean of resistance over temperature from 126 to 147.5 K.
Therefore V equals 4.11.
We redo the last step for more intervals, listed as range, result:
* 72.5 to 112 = 4.43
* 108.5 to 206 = 4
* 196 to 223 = 3.63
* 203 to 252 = 3.81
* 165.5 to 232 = 3.79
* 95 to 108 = 4.59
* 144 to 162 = 3.99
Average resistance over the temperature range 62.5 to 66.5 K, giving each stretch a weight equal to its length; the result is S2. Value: 4.37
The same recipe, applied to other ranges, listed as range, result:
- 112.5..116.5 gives 4.28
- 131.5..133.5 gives 4.23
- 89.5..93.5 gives 4.38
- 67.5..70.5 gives 4.05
